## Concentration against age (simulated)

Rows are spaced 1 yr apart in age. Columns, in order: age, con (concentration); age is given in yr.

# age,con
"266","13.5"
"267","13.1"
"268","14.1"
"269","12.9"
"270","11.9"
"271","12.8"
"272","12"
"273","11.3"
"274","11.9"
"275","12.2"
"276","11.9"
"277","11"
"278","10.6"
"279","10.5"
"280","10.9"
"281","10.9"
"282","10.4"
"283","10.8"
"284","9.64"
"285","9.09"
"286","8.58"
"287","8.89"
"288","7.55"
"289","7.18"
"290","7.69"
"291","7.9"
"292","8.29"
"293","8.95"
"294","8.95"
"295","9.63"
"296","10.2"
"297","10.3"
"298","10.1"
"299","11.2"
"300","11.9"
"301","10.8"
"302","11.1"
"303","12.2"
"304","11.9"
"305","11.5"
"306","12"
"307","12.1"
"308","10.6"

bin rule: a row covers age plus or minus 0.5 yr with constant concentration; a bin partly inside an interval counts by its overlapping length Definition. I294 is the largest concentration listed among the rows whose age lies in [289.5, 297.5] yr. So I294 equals 10.3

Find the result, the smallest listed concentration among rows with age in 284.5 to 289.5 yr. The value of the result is 7.18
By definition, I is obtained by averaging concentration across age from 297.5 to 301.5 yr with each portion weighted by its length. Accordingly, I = 11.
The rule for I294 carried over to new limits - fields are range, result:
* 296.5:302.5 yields 11.9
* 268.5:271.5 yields 12.9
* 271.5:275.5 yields 12.2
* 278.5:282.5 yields 10.9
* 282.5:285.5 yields 10.8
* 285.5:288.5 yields 8.89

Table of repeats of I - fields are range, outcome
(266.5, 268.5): 13.6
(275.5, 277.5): 11.4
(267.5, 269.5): 13.5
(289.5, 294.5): 8.36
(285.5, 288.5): 8.34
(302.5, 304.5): 12.1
